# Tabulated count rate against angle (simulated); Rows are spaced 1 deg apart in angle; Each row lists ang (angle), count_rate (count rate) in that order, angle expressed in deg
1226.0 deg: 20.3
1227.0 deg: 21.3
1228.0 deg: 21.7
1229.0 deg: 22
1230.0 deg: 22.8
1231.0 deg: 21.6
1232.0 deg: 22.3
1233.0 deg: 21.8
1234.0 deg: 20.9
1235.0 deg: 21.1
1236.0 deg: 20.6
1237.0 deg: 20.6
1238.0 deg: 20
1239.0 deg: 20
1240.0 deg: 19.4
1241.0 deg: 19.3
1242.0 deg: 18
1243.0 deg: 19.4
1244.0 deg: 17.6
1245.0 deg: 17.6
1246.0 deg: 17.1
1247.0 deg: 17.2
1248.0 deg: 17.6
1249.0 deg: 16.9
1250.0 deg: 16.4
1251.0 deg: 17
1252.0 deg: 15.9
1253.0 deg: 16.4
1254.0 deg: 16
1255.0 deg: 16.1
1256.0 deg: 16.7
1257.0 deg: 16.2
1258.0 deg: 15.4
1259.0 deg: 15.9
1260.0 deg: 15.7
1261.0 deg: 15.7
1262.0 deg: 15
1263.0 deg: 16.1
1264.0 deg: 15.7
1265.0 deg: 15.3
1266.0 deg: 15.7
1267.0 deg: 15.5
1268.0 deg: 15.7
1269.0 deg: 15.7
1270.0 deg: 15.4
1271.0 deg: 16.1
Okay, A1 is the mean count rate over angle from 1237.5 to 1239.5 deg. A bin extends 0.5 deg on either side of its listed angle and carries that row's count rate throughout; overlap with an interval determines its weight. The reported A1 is 20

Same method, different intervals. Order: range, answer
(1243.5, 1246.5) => 17.4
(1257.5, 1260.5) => 15.7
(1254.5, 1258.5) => 16.1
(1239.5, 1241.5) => 19.4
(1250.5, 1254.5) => 16.3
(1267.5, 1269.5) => 15.7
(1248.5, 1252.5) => 16.5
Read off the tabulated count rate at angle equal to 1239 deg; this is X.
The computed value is 20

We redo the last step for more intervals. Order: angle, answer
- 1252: 15.9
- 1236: 20.6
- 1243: 19.4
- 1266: 15.7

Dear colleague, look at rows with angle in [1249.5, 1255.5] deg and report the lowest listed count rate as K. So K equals 15.9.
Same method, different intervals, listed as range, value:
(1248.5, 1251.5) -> 16.4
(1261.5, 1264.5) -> 15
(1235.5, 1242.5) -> 18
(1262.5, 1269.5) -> 15.3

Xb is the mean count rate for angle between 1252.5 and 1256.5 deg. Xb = 16.3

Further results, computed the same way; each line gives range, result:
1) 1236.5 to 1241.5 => 19.9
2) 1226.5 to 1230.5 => 21.9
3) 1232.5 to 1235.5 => 21.3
